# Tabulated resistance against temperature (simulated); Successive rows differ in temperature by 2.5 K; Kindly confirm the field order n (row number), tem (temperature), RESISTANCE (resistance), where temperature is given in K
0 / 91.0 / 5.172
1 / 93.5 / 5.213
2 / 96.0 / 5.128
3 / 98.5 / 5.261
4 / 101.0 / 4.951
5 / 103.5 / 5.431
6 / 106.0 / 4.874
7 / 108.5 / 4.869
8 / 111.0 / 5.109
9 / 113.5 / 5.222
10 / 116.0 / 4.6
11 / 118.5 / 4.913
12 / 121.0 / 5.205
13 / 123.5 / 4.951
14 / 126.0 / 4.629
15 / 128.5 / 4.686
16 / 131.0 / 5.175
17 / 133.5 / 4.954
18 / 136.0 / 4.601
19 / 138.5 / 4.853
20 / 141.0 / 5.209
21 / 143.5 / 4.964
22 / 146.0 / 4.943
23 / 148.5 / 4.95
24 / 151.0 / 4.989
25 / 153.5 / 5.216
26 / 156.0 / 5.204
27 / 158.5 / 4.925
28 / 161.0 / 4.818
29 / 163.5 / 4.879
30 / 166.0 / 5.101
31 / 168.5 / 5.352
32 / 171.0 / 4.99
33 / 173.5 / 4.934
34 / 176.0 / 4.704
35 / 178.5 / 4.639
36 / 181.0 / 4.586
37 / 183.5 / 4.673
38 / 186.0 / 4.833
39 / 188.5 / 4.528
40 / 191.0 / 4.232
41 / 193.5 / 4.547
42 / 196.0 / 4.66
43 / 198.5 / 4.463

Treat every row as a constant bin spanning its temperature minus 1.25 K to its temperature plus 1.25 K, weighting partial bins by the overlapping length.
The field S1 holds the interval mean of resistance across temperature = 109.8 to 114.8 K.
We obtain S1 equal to 5.16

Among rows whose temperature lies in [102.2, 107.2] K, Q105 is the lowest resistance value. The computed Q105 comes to 4.874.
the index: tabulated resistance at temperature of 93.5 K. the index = 5.213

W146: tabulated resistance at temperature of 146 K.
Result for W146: 4.943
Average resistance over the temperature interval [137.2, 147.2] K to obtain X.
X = 4.99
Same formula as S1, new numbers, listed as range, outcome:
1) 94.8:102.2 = 5.11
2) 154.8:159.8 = 5.06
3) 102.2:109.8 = 5.06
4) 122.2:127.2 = 4.8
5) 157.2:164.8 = 4.88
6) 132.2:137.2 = 4.78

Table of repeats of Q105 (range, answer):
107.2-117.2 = 4.6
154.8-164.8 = 4.818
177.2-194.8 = 4.232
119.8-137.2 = 4.601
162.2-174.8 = 4.879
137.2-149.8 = 4.853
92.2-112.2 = 4.869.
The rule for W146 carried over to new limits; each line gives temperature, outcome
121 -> 5.205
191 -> 4.232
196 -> 4.66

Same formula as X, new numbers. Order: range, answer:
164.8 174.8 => 5.09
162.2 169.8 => 5.11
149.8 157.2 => 5.14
